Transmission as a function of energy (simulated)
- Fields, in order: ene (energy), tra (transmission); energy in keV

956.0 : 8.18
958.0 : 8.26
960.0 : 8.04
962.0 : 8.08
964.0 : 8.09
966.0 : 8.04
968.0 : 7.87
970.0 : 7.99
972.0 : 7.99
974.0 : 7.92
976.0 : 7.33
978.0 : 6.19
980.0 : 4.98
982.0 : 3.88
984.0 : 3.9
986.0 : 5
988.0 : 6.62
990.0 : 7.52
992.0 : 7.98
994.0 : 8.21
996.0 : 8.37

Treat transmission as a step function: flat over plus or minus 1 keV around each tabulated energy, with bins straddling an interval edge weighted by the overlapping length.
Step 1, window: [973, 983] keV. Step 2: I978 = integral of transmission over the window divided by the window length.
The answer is 6.06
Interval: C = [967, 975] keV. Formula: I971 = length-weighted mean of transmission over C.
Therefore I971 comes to 7.94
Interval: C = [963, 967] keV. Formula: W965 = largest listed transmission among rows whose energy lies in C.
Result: 8.09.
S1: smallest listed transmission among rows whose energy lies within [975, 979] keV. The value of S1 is 6.19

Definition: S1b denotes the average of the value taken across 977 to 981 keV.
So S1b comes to 5.59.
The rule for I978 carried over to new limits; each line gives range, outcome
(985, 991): 6.38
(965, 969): 7.96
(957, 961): 8.15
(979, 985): 4.25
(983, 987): 4.45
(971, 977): 7.75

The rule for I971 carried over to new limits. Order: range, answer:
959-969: 8.02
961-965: 8.09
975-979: 6.76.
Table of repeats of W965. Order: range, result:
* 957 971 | 8.26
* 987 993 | 7.98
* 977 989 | 6.62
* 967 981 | 7.99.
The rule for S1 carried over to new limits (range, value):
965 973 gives 7.87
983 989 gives 3.9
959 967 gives 8.04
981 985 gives 3.88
